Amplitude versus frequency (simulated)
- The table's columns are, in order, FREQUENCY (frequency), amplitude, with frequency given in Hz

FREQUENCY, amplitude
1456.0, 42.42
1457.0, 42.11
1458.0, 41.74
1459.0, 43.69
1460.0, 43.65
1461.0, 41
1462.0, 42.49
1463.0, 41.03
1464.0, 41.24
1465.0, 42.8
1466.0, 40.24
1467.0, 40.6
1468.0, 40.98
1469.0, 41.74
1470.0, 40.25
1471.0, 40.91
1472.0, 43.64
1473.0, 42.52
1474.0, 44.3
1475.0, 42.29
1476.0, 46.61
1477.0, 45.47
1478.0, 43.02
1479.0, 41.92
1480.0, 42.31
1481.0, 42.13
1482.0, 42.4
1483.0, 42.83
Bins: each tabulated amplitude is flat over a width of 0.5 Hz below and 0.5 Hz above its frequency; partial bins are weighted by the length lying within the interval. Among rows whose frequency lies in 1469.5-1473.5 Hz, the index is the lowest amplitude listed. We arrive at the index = 40.25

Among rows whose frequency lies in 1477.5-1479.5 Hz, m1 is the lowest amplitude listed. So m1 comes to 41.92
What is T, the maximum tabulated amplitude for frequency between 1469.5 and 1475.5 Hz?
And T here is 44.3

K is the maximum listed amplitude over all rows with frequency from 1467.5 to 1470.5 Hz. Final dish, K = 41.74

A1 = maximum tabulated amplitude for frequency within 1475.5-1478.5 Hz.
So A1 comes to 46.61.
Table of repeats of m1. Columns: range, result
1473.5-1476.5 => 42.29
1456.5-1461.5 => 41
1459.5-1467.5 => 40.24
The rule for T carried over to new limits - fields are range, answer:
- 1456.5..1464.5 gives 43.69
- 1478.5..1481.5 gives 42.31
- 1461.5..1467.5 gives 42.8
